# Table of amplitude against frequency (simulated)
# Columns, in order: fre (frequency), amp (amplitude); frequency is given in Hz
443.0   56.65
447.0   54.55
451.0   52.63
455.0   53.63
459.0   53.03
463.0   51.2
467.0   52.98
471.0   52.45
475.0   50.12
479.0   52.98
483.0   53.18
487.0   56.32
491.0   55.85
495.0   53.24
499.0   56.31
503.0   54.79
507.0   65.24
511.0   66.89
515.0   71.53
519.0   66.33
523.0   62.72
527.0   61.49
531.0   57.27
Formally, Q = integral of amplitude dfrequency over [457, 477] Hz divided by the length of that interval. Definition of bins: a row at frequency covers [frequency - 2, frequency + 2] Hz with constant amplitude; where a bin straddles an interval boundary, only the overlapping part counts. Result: 52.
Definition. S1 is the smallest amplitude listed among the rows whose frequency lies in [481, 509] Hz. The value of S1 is 53.18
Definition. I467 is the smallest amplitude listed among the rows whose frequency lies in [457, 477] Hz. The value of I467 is 50.12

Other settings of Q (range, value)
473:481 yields 51.5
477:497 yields 54.3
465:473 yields 52.7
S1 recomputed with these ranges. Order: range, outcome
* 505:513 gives 65.24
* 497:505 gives 54.79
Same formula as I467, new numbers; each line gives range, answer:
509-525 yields 62.72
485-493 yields 55.85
